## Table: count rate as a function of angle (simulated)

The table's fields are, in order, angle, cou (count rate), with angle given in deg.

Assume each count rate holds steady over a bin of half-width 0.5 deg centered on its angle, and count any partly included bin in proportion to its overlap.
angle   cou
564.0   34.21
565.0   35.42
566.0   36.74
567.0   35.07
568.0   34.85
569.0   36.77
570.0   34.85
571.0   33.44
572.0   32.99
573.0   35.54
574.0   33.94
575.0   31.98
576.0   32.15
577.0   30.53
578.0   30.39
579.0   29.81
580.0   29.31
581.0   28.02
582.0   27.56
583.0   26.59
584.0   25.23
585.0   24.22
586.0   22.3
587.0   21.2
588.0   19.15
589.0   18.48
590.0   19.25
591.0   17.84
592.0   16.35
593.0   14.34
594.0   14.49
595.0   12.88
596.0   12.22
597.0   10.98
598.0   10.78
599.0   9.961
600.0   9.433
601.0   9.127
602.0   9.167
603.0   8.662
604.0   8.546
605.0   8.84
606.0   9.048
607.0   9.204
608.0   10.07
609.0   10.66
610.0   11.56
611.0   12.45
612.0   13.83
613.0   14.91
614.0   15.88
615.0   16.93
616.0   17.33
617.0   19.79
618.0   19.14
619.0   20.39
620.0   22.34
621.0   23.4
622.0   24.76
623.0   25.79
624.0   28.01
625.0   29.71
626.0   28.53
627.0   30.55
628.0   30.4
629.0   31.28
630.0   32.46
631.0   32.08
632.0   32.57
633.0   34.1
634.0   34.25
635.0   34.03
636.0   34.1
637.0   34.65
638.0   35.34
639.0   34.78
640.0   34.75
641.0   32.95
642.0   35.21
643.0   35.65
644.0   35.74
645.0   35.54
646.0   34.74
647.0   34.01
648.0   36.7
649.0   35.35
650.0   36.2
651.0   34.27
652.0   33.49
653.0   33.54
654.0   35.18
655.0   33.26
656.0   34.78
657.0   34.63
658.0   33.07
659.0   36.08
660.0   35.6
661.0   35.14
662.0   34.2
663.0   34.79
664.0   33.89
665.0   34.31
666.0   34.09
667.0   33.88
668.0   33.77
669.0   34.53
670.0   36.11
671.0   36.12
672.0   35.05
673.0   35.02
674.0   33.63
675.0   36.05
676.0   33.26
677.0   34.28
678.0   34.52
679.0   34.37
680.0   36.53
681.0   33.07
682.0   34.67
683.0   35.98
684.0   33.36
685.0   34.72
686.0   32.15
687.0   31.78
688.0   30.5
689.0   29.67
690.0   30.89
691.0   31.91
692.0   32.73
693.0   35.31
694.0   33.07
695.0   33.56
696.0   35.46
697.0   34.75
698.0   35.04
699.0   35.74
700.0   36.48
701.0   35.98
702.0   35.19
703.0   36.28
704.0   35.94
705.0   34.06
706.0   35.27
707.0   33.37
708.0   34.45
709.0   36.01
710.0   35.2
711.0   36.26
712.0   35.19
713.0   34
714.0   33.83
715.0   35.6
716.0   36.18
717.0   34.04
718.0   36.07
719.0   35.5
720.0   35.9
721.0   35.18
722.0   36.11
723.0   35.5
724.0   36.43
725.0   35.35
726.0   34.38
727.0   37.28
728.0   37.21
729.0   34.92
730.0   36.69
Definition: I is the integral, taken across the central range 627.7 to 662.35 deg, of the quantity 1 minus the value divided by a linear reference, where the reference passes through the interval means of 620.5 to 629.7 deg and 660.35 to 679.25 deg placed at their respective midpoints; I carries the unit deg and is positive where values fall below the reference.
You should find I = -3.73 deg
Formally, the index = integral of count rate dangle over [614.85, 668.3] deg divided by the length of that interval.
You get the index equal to 31.8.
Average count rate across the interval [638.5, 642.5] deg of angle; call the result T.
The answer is 34.4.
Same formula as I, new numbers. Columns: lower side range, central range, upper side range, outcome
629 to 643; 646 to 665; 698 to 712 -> -0.2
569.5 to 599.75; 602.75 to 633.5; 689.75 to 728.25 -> 7.3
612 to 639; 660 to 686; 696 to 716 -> -2.3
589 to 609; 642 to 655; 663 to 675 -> -3.3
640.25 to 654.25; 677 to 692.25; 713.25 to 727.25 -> 0.9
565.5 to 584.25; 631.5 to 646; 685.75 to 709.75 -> -0.7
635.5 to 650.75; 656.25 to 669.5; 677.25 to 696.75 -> -0.1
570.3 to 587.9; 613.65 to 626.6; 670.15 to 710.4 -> 3.5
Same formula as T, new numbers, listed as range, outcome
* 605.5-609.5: 9.75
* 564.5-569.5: 35.8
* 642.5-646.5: 35.4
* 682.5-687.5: 33.6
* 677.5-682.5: 34.6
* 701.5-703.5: 35.7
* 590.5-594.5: 15.8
